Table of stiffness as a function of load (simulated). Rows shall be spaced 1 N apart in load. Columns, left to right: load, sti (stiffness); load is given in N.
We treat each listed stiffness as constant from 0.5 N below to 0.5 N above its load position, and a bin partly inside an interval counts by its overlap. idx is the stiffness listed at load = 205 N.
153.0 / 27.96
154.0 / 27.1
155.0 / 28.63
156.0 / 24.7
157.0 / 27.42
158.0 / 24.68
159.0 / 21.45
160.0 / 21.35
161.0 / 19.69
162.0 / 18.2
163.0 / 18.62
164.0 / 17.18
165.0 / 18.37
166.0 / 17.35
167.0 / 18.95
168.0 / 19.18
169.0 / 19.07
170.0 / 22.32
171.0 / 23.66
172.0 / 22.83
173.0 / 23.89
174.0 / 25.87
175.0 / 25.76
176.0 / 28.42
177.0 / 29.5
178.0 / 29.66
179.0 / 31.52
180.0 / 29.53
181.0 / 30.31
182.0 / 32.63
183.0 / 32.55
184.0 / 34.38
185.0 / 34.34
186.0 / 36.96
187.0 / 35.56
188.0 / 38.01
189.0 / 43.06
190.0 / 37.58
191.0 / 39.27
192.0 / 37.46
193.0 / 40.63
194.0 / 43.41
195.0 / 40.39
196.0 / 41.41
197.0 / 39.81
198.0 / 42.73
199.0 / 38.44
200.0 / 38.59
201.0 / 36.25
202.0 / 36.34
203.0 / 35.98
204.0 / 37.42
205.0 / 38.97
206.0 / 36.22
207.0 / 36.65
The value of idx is 38.97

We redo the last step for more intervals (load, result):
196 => 41.41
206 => 36.22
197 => 39.81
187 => 35.56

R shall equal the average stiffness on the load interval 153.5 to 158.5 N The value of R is 26.5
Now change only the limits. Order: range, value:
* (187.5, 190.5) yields 39.6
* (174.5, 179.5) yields 29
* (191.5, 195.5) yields 40.5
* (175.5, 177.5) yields 29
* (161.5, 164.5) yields 18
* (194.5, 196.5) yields 40.9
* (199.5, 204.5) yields 36.9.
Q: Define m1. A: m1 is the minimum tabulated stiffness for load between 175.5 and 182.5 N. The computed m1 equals 28.42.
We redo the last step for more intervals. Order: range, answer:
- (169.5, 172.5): 22.32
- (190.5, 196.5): 37.46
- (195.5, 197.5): 39.81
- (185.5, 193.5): 35.56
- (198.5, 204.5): 35.98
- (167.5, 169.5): 19.07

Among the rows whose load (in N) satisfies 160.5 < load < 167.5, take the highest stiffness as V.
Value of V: 19.69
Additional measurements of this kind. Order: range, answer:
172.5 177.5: 29.5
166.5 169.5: 19.18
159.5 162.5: 21.35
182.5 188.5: 38.01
